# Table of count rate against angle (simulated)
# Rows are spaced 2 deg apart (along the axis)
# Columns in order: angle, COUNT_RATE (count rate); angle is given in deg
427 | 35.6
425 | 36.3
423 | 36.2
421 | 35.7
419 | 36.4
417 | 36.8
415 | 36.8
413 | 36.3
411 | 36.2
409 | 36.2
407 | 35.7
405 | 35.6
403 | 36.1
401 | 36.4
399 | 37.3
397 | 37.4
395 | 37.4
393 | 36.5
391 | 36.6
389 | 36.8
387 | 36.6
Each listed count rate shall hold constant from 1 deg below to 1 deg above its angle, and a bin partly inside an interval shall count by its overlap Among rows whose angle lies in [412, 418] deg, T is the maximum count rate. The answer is 36.8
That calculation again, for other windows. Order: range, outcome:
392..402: 37.4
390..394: 36.6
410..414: 36.3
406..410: 36.2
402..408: 36.1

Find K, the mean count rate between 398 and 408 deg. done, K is 36.2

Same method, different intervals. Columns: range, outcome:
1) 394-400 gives 37.4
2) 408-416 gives 36.4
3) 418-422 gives 36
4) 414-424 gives 36.4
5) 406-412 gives 36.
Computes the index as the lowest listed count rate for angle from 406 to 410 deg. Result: 35.7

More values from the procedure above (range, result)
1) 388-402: 36.4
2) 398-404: 36.1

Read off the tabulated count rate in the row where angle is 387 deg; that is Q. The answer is 36.6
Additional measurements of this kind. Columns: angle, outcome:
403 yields 36.1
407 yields 35.7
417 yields 36.8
